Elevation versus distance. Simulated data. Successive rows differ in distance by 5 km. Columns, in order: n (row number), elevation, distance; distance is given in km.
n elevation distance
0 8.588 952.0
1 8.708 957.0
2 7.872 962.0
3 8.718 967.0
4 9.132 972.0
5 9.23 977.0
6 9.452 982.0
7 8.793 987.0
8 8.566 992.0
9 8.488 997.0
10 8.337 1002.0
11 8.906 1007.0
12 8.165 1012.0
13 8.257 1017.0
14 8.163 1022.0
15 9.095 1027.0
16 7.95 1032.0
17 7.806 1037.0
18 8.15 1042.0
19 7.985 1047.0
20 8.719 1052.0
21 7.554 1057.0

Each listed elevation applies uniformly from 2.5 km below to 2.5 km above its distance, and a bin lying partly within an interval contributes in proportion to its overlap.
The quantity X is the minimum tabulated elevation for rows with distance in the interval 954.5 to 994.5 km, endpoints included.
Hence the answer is 7.872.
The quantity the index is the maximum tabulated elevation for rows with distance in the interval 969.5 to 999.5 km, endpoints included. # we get 9.452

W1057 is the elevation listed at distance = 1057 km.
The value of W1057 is 7.554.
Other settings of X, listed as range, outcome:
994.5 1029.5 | 8.163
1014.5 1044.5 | 7.806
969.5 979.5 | 9.132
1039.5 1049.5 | 7.985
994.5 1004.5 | 8.337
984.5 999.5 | 8.488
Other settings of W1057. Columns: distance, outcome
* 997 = 8.488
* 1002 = 8.337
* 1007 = 8.906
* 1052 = 8.719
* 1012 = 8.165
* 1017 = 8.257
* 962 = 7.872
